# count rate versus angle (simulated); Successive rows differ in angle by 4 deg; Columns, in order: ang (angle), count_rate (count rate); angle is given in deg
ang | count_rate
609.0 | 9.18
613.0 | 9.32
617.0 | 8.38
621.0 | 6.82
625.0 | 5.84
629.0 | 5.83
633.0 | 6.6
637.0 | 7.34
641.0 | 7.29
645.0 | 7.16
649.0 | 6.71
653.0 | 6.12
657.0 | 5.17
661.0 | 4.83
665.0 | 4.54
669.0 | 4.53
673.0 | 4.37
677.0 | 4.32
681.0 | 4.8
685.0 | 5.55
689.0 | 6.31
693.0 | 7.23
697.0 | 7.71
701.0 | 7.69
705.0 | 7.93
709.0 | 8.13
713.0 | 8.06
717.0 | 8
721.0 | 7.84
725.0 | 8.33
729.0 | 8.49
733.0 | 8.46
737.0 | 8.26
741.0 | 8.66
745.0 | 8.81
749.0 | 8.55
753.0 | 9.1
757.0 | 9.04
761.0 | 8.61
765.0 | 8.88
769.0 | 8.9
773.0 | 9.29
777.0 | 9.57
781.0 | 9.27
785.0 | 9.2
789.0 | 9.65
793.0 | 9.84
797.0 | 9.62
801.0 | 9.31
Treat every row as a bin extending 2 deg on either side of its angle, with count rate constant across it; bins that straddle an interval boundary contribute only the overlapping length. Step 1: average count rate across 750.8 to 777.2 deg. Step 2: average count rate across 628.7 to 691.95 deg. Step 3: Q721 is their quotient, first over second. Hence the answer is 1.57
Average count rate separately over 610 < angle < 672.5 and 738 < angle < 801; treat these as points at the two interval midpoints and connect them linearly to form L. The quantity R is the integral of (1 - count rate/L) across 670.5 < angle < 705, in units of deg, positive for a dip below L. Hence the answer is 6.3 deg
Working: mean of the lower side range 6.43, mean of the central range 6.09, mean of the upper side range 9.12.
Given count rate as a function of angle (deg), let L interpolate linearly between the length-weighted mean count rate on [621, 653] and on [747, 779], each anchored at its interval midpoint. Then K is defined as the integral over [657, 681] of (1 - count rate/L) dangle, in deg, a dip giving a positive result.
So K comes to 8.8 deg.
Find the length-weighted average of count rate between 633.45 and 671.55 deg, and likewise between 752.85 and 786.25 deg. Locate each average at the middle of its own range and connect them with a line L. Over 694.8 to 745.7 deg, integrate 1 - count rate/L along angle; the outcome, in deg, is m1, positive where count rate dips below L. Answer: -2.6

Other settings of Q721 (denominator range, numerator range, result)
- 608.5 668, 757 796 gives 1.39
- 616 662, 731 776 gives 1.35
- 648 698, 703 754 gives 1.52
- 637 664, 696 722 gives 1.27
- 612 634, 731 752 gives 1.22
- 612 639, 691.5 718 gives 1.11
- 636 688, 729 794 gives 1.61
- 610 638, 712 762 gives 1.17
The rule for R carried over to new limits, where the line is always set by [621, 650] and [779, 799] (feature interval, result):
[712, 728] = 0.3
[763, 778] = 0.1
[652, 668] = 4.6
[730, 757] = 0.0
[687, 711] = 1.1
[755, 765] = 0.2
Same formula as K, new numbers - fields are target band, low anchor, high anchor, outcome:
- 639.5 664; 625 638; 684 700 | 1.6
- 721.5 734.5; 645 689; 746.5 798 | -1.4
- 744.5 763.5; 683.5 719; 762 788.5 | -0.3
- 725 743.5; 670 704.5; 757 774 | -1.7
